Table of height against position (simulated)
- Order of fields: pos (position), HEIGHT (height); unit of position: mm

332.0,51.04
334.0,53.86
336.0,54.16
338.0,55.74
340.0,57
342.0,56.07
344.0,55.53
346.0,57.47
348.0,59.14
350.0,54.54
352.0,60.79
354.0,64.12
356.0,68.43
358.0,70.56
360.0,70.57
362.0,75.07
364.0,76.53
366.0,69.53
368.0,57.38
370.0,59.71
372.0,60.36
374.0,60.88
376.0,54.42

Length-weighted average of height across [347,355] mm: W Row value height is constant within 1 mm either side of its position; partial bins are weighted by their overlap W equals 59.6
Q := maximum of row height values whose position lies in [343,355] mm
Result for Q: 64.12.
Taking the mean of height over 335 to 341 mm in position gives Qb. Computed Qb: 55.6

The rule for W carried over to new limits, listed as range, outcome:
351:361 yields 66.9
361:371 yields 67.6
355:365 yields 72.2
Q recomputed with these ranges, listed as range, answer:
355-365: 76.53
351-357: 68.43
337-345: 57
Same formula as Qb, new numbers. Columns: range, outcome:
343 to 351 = 56.7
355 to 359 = 69.5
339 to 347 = 56.5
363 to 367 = 73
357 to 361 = 70.6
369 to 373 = 60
